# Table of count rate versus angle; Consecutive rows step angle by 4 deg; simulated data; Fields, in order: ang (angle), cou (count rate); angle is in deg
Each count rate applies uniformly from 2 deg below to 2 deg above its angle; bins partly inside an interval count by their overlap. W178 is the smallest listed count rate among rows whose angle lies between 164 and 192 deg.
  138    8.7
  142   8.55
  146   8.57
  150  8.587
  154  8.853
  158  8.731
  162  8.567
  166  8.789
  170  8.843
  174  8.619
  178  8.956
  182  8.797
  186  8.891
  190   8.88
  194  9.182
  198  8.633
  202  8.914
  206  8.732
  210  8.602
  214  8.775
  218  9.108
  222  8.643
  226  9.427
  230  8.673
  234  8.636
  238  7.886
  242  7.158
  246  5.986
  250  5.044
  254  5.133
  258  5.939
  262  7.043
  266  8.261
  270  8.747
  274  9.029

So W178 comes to 8.619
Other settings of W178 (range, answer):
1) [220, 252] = 5.044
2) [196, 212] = 8.602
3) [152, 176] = 8.567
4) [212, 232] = 8.643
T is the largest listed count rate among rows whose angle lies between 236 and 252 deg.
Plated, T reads 7.886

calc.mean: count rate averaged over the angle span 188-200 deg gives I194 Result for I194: 8.9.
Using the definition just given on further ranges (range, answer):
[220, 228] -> 9.04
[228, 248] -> 7.67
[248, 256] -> 5.09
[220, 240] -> 8.65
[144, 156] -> 8.67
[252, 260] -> 5.54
